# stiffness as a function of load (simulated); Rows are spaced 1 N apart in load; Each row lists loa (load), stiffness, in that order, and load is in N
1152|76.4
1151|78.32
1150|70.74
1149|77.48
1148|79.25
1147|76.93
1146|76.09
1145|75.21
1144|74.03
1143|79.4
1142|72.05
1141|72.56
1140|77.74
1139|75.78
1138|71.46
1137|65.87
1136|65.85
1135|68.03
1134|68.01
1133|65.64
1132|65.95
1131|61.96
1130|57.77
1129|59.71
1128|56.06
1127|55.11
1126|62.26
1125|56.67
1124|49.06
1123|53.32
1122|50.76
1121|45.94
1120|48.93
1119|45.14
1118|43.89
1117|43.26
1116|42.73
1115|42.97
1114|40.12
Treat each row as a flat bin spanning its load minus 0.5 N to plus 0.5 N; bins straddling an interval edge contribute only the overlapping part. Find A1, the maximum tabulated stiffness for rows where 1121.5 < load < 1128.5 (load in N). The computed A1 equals 62.26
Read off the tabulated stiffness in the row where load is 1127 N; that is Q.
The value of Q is 55.11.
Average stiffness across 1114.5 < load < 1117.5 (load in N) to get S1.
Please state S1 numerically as 43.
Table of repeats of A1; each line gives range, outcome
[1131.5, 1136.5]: 68.03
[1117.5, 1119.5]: 45.14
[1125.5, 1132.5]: 65.95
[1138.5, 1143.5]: 79.4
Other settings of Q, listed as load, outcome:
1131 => 61.96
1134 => 68.01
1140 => 77.74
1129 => 59.71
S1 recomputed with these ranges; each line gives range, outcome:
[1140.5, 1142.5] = 72.3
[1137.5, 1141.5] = 74.4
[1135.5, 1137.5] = 65.9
